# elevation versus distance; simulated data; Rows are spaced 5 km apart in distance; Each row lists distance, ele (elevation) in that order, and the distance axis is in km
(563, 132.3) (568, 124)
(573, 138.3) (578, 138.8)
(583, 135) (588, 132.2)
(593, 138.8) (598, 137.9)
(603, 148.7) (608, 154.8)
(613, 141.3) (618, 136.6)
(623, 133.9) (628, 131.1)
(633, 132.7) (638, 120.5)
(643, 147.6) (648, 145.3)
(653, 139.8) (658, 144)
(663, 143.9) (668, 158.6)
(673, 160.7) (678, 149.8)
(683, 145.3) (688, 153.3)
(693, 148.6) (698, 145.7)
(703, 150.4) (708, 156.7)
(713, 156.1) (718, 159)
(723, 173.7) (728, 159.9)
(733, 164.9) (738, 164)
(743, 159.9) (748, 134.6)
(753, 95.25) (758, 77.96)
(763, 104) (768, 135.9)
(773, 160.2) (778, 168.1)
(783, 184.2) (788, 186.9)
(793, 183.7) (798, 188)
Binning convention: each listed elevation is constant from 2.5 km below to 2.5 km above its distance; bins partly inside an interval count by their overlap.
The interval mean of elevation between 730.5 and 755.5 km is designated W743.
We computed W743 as 144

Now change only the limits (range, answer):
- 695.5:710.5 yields 151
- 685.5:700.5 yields 149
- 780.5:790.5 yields 186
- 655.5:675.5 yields 152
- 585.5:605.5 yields 139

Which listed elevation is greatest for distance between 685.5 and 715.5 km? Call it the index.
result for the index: 156.7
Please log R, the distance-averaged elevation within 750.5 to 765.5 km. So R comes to 92.4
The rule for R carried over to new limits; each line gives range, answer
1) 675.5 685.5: 148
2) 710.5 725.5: 163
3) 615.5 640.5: 131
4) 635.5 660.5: 139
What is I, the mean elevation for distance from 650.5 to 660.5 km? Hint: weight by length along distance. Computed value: 142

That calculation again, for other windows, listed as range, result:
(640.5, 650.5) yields 146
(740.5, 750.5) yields 147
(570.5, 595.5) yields 137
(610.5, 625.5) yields 137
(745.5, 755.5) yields 115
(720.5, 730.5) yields 167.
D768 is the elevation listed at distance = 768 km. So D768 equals 135.9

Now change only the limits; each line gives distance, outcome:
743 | 159.9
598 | 137.9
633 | 132.7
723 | 173.7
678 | 149.8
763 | 104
